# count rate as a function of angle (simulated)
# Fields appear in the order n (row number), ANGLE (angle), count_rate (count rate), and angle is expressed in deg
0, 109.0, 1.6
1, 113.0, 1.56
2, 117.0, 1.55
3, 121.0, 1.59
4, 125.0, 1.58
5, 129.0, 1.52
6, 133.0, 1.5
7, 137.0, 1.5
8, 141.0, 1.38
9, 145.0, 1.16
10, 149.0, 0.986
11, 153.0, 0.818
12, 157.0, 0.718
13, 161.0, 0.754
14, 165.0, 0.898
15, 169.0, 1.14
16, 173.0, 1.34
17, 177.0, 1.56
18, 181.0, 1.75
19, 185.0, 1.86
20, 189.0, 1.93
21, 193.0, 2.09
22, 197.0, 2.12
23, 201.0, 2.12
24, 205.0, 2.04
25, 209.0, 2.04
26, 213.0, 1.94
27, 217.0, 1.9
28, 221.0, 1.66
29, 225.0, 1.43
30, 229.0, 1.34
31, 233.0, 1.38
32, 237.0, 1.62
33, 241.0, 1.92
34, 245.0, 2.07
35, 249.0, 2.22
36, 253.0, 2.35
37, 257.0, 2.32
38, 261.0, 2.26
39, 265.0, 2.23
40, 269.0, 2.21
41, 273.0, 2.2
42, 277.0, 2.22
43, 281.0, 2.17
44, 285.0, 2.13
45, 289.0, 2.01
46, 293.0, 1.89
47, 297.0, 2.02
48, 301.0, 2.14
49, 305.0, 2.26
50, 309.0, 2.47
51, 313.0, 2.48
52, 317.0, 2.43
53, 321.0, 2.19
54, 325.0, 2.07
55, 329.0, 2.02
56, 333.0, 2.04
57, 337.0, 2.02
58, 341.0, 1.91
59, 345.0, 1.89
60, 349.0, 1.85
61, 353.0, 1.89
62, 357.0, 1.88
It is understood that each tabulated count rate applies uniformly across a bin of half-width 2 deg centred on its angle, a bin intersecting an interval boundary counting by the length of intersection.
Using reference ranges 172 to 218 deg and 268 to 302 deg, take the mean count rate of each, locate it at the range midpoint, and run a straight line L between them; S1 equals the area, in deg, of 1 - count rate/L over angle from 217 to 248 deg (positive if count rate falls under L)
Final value 5.0 deg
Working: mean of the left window 1.9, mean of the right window 2.11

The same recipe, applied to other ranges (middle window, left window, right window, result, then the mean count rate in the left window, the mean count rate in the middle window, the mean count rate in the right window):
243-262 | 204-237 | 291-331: -3.71 deg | 1.7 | 2.24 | 2.2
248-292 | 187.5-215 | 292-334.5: -1.46 deg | 2.04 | 2.2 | 2.19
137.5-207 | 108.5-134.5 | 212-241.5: 6.15 deg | 1.56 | 1.45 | 1.63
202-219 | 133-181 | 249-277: -2.80 deg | 1.16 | 1.99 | 2.26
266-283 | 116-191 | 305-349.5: -2.74 deg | 1.34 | 2.2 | 2.14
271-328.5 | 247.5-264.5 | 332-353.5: -2.30 deg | 2.28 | 2.19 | 1.93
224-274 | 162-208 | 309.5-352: -2.42 deg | 1.7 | 1.97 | 2.1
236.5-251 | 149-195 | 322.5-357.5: -3.53 deg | 1.33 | 1.99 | 1.96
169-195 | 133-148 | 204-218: 0.29 deg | 1.34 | 1.71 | 1.98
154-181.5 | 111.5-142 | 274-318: 9.34 deg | 1.53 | 1.12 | 2.2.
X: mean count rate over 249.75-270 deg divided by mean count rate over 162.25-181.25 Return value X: 1.78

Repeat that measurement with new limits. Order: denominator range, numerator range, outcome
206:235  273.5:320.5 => 1.31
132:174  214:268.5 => 1.75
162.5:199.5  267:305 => 1.30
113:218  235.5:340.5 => 1.41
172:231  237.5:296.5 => 1.18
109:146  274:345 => 1.43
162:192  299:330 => 1.52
